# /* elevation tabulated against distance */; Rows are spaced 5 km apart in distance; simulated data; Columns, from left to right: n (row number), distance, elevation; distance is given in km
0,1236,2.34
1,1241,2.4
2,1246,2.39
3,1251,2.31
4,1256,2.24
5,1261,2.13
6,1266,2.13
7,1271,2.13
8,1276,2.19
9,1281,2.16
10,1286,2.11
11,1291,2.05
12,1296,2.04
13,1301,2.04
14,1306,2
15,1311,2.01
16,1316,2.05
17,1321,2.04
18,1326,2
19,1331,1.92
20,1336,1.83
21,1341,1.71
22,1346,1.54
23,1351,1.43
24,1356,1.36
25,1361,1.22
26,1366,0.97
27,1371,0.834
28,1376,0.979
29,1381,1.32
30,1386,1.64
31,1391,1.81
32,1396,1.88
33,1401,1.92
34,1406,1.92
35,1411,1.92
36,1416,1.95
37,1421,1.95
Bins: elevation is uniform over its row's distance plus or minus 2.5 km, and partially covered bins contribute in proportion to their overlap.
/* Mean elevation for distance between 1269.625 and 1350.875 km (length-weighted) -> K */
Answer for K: 1.97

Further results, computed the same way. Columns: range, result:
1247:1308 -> 2.14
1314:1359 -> 1.76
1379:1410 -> 1.76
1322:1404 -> 1.53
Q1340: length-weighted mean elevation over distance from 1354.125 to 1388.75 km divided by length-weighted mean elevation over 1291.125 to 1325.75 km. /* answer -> 0.59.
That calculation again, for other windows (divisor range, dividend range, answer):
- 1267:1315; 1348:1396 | 0.63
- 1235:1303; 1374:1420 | 0.79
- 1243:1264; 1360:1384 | 0.47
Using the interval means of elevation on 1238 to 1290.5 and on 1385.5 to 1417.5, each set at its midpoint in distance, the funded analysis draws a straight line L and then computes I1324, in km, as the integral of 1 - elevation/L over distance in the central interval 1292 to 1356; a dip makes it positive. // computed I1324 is 6.2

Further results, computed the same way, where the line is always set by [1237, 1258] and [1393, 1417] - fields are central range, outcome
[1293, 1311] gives 1.4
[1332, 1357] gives 5.7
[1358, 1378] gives 10.0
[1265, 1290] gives 1.3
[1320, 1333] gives 0.9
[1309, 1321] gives 0.7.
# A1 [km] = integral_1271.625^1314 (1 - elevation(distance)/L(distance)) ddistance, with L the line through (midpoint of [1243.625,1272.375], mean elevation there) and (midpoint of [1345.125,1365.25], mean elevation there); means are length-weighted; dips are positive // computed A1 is -3.8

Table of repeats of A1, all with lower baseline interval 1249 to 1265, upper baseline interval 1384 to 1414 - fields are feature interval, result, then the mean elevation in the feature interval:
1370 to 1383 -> 5.80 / 1.06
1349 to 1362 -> 4.09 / 1.35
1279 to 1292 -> 0.19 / 2.11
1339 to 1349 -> 1.92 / 1.61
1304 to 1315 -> 0.37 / 2.01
